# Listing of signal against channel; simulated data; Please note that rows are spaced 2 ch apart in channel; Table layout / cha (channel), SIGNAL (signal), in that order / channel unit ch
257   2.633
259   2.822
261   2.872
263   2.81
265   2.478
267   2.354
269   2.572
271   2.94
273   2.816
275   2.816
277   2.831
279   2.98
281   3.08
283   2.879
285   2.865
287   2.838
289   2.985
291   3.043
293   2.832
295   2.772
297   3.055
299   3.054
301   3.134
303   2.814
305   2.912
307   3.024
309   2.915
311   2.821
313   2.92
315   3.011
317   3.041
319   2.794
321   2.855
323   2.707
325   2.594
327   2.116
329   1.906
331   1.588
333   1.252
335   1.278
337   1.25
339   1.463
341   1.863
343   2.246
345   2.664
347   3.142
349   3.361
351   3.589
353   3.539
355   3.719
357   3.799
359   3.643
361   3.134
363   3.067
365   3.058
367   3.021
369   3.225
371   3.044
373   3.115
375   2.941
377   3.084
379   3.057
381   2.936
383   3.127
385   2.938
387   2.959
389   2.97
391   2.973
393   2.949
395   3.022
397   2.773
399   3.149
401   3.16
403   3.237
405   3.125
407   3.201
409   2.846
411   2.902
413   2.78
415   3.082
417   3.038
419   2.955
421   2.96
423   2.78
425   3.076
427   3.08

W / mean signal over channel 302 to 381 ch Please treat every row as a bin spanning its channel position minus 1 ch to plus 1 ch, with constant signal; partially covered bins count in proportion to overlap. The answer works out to 2.76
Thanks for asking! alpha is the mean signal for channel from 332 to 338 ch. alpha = 1.26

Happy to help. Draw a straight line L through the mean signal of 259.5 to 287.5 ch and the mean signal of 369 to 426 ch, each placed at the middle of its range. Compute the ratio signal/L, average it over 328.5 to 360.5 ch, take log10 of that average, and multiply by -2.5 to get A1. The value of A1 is 0.15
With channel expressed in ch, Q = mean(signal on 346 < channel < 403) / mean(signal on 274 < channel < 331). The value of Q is 1.1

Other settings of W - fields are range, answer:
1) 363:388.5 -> 3.04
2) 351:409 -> 3.14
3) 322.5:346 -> 1.89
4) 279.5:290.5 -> 2.94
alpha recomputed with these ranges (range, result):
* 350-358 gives 3.66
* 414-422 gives 3.01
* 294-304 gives 2.97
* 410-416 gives 2.92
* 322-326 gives 2.65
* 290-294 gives 2.94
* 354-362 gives 3.57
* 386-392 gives 2.97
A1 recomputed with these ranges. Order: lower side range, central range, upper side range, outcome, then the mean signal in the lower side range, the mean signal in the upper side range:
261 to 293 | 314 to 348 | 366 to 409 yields 0.299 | 2.82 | 3.04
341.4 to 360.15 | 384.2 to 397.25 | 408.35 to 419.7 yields 0.037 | 3.25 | 2.94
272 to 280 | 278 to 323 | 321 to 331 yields -0.138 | 2.86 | 2.31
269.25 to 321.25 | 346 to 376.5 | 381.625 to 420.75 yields -0.109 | 2.92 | 3.01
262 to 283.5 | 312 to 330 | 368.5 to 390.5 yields 0.090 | 2.78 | 3.03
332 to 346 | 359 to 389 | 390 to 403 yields -0.226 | 1.72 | 3.02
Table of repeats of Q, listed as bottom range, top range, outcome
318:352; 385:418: 1.32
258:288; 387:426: 1.07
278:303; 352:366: 1.16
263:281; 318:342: 0.72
